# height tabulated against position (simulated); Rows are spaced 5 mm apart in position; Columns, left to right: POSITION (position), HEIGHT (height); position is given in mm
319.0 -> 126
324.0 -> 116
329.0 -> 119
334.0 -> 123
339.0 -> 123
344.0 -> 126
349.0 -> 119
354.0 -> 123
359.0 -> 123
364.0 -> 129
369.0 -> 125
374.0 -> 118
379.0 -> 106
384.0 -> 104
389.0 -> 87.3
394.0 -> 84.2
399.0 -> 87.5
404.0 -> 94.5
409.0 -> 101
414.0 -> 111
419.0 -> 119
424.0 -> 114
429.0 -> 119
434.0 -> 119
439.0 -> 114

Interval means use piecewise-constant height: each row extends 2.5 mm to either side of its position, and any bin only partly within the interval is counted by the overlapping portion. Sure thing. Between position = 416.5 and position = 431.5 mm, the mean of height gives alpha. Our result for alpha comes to 117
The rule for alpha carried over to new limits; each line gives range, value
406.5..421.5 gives 110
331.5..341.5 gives 123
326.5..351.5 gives 122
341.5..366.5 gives 124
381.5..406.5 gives 91.5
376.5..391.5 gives 99.1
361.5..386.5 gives 116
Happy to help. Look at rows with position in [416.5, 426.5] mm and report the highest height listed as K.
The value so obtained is 119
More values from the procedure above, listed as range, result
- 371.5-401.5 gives 118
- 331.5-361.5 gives 126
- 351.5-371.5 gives 129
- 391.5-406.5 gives 94.5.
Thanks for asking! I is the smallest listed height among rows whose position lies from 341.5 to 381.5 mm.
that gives 106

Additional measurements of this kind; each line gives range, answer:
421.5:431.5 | 114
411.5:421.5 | 111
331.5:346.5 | 123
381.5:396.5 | 84.2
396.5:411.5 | 87.5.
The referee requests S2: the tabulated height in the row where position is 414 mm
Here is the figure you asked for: 111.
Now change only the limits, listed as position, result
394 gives 84.2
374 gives 118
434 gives 119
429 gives 119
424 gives 114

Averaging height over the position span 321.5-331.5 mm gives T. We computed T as 118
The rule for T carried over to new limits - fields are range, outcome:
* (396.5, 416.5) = 98.5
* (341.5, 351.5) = 122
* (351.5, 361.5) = 123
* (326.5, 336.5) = 121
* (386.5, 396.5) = 85.8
